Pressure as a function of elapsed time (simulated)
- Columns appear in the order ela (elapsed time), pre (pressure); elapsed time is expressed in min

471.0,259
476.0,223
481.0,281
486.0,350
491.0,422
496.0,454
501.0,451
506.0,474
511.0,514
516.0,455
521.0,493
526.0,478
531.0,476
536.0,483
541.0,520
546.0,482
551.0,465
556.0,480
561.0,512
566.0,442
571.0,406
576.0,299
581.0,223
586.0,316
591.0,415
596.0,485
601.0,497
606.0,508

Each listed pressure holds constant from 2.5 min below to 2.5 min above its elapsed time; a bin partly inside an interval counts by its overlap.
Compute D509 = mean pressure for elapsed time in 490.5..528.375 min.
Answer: 470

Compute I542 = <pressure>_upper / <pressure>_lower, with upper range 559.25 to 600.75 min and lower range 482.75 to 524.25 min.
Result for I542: 0.87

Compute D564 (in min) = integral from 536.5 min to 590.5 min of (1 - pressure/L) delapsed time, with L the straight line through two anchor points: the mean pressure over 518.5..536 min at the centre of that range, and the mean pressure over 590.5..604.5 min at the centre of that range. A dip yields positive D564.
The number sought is 7.0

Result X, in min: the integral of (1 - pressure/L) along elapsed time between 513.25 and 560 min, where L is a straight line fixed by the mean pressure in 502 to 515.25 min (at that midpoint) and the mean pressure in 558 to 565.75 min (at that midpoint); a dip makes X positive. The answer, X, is 0.4 min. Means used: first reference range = 484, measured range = 482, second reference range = 490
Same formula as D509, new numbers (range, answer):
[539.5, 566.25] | 486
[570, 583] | 302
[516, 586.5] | 438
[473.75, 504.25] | 367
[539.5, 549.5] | 496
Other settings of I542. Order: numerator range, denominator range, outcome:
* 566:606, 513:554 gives 0.81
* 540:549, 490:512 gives 1.07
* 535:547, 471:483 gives 1.97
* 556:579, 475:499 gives 1.17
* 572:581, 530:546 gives 0.60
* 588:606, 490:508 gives 1.03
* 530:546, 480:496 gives 1.32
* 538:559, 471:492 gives 1.60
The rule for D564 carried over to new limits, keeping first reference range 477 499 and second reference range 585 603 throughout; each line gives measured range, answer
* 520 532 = -2.74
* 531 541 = -2.30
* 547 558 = -1.73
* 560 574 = -0.79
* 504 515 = -3.11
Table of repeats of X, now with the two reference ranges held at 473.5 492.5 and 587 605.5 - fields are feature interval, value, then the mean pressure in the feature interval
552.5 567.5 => -2.47 min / 480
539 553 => -3.38 min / 489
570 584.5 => 4.45 min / 300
